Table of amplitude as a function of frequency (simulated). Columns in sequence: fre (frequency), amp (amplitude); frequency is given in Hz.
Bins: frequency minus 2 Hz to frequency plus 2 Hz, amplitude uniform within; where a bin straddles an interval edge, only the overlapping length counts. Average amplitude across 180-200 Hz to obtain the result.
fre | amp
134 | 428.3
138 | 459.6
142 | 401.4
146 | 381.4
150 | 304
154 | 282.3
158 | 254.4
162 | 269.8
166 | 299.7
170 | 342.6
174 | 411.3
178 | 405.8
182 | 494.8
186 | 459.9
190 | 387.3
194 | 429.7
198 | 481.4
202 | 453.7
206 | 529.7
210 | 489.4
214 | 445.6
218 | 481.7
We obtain 451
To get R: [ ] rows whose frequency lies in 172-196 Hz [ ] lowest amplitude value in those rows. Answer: 387.3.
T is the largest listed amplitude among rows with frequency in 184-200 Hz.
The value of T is 481.4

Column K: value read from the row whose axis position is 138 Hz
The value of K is 459.6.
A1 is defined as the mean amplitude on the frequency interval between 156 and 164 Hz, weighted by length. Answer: 262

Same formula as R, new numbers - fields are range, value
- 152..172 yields 254.4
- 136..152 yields 304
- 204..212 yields 489.4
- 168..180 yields 342.6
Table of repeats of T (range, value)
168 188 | 494.8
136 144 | 459.6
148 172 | 342.6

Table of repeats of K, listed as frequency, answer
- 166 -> 299.7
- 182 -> 494.8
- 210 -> 489.4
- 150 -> 304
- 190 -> 387.3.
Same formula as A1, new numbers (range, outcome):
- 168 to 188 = 423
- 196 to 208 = 488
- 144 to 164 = 298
